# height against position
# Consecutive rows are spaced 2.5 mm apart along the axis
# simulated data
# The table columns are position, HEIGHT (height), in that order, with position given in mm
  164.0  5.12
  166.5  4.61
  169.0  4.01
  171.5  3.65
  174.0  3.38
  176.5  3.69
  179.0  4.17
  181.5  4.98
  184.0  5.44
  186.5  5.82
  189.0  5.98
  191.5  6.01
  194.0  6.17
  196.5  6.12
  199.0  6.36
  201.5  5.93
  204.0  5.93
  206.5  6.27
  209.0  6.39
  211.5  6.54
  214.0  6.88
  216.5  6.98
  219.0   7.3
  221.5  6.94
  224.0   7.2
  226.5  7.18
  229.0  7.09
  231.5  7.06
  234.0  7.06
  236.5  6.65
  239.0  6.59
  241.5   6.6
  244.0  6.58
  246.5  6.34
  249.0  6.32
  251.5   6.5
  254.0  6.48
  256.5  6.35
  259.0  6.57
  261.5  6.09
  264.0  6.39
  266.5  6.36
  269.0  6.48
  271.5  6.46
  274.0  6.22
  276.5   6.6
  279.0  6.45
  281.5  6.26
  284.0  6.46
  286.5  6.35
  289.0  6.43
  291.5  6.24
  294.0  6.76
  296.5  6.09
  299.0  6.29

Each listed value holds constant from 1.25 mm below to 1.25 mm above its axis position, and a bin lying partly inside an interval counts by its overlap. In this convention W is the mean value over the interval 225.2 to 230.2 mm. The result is 7.14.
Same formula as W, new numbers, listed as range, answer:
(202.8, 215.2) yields 6.4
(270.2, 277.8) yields 6.43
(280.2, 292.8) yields 6.35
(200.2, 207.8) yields 6.05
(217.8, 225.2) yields 7.15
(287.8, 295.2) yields 6.48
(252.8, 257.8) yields 6.42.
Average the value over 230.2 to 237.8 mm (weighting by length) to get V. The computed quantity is 6.92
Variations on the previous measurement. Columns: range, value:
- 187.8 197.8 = 6.07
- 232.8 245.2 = 6.69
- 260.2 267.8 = 6.28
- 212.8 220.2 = 7.05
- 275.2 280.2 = 6.52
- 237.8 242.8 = 6.59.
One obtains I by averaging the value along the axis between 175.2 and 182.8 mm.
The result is 4.28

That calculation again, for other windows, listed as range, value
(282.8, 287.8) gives 6.4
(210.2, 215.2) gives 6.71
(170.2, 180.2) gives 3.72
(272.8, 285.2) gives 6.4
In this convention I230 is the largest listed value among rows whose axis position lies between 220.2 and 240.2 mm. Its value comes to 7.2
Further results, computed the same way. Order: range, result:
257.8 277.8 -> 6.6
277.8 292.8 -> 6.46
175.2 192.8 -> 6.01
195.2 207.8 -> 6.36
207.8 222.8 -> 7.3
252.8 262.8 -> 6.57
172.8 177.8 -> 3.69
